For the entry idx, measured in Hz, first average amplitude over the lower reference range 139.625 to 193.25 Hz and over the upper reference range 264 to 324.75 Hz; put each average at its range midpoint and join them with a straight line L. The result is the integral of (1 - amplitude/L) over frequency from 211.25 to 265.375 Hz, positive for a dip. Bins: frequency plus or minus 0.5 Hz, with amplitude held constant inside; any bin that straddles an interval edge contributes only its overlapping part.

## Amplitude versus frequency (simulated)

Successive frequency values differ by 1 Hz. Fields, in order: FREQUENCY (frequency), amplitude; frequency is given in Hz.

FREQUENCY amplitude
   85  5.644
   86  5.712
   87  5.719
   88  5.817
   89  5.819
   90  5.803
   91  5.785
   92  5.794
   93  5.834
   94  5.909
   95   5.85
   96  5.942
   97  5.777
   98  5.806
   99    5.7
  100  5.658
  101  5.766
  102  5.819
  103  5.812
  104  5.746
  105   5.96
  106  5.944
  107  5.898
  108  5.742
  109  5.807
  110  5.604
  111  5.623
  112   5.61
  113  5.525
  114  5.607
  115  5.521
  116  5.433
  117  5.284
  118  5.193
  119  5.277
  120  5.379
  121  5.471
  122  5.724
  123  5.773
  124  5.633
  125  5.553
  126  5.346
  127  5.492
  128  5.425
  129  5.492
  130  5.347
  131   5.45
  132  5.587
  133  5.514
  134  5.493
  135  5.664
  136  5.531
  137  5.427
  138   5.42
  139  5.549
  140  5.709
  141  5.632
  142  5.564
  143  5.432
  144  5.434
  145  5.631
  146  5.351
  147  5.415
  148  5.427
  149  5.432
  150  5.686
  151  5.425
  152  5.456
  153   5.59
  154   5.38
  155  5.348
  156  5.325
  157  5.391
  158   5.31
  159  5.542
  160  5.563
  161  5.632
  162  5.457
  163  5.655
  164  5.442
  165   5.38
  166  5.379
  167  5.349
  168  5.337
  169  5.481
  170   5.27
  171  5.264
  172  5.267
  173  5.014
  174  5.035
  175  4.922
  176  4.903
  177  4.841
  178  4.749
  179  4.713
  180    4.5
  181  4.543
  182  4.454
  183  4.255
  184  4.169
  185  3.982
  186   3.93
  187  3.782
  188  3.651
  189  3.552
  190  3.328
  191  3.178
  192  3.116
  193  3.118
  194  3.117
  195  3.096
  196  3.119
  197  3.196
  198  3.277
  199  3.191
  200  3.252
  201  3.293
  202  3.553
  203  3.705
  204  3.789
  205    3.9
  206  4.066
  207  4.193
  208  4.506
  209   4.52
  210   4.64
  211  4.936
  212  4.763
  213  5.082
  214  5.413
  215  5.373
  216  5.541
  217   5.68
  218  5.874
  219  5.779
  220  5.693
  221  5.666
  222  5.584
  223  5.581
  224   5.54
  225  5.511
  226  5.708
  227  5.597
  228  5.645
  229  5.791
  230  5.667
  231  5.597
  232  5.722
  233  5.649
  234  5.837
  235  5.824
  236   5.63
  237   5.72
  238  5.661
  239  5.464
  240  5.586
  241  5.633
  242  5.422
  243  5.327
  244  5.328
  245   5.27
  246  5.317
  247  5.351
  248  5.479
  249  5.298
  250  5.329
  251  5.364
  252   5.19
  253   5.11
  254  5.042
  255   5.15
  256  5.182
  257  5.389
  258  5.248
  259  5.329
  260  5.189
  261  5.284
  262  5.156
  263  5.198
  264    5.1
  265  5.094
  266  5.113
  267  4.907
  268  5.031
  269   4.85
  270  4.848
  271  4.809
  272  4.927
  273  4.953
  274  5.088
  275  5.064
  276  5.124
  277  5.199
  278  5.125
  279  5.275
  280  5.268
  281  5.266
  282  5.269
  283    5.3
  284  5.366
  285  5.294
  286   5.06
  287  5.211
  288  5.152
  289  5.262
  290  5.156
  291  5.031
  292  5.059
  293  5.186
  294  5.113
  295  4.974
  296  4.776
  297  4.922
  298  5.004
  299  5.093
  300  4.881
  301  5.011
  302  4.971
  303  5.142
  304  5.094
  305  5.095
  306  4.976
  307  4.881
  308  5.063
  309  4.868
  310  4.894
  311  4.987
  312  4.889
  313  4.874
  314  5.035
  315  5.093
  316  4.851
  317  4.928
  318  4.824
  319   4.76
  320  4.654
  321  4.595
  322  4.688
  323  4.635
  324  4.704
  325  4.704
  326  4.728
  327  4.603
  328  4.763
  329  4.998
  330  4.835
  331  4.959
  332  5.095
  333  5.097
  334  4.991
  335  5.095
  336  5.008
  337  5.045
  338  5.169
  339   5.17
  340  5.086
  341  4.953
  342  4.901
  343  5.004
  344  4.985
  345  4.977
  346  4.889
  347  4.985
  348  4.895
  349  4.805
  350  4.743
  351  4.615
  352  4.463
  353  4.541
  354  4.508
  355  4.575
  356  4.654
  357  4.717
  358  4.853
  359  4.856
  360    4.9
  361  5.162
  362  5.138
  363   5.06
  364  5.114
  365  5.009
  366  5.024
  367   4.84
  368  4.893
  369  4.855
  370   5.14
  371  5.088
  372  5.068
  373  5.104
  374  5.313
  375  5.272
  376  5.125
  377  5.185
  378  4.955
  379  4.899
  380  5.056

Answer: -4.9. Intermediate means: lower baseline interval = 4.96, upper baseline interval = 5.01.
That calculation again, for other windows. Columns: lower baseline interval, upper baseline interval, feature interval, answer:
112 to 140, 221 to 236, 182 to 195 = 4.61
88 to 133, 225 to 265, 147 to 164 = 0.31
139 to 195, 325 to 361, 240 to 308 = -3.65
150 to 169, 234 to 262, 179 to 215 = 9.94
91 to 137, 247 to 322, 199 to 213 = 3.25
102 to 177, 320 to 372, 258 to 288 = -0.21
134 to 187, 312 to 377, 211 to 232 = -1.78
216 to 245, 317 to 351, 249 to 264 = 0.59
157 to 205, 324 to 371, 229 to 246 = -3.82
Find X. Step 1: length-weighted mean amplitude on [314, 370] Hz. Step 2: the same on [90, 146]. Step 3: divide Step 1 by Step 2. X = 0.9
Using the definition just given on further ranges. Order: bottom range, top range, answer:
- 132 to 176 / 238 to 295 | 0.96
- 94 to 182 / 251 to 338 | 0.92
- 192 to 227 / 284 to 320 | 1.11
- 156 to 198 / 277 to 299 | 1.13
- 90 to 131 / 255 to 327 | 0.89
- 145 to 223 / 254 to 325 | 1.07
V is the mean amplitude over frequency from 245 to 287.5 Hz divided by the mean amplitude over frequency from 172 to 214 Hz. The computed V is 1.28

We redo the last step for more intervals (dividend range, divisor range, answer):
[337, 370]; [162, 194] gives 1.07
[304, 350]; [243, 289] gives 0.95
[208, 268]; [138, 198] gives 1.11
